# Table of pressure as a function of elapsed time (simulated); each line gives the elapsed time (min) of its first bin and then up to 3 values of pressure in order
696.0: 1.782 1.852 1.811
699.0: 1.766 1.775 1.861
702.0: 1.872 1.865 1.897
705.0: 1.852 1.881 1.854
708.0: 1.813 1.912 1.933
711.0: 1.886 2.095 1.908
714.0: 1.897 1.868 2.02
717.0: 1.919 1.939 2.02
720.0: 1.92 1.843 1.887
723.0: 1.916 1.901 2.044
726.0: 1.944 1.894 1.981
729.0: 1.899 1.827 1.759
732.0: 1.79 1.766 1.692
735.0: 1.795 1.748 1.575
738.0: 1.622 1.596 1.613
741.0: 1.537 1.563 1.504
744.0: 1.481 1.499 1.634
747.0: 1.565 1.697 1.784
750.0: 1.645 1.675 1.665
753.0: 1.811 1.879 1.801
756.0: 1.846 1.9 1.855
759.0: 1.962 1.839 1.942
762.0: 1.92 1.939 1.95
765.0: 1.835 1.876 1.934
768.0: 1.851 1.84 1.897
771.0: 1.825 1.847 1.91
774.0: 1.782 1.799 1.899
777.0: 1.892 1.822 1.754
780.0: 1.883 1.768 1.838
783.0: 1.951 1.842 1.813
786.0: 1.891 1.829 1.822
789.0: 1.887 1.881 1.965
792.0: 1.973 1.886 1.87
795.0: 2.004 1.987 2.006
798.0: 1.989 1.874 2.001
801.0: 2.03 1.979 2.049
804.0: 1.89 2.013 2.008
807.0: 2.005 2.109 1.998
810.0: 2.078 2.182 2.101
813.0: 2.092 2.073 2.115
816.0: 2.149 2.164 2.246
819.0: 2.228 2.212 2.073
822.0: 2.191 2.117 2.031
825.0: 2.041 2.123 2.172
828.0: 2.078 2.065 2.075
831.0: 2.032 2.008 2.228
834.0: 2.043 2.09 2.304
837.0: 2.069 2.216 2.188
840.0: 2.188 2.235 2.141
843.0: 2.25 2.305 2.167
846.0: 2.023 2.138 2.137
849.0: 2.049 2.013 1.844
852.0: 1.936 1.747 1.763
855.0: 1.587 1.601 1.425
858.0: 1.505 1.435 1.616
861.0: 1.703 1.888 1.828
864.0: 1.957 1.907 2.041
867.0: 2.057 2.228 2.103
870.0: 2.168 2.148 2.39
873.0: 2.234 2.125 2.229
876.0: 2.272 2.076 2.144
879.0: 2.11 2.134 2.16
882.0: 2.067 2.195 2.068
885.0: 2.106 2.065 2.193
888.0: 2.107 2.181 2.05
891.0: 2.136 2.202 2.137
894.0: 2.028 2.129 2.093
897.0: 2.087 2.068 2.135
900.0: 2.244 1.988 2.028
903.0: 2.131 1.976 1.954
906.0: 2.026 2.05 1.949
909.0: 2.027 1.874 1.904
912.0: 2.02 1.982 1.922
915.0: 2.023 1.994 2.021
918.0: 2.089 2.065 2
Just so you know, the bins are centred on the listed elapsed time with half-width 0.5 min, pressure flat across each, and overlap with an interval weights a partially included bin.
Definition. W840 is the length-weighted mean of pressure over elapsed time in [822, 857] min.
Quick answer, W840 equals 2.05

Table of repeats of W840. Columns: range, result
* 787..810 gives 1.96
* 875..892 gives 2.13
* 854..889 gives 2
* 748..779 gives 1.84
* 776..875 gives 2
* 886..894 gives 2.13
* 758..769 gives 1.9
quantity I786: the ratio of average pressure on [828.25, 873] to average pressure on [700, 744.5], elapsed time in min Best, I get 1.09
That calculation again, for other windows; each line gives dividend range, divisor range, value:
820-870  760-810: 1.05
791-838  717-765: 1.16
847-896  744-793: 1.10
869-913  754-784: 1.13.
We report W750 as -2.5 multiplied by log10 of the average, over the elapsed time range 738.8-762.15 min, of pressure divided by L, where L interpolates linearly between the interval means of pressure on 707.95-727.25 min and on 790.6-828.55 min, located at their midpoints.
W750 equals 0.153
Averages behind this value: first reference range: 1.93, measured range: 1.72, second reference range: 2.06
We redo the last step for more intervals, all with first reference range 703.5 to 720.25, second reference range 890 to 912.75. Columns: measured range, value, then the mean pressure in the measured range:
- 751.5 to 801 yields 0.048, 1.88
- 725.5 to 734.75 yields 0.054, 1.84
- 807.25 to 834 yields -0.062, 2.11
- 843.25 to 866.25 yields 0.092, 1.86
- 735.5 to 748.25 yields 0.219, 1.59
